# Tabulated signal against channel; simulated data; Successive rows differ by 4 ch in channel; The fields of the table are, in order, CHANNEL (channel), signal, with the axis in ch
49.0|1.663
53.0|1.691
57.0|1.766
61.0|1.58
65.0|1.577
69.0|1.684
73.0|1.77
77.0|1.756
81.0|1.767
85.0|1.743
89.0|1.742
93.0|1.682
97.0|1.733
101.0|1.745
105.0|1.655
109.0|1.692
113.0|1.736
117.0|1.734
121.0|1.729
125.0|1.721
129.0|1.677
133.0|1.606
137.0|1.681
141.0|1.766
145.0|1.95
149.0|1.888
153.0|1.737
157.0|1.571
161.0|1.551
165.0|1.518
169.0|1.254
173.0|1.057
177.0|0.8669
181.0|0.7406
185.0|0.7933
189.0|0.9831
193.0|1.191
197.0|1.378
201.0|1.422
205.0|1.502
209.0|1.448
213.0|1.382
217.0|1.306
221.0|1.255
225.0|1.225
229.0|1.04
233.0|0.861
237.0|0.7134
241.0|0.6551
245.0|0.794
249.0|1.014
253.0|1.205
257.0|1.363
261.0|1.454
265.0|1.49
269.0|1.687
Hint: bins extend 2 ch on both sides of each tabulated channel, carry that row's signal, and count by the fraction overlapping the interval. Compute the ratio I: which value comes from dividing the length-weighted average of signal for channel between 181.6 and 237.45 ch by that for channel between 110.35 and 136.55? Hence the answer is 0.69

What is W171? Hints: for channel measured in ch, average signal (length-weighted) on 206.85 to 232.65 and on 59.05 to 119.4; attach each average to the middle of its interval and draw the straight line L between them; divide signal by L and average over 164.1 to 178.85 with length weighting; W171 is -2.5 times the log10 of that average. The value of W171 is 0.230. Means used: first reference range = 1.71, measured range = 1.15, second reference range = 1.25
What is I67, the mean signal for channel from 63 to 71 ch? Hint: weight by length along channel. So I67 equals 1.63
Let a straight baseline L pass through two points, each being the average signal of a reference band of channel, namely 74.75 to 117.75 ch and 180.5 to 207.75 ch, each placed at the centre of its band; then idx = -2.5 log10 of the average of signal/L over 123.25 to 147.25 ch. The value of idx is -0.16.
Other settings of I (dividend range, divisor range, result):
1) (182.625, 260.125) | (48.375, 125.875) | 0.66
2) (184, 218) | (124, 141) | 0.76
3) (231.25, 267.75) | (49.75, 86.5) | 0.63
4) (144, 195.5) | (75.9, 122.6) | 0.76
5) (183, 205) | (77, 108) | 0.69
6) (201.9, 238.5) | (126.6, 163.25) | 0.70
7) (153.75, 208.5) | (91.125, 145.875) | 0.72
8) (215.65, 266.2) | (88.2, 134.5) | 0.64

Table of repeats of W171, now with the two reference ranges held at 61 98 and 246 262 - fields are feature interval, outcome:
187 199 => 0.17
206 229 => 0.01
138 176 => -0.05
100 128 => -0.07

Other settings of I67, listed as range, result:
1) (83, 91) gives 1.74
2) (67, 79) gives 1.74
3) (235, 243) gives 0.684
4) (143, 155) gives 1.86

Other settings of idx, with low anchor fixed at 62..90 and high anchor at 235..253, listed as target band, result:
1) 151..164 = -0.24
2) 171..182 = 0.30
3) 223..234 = -0.15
